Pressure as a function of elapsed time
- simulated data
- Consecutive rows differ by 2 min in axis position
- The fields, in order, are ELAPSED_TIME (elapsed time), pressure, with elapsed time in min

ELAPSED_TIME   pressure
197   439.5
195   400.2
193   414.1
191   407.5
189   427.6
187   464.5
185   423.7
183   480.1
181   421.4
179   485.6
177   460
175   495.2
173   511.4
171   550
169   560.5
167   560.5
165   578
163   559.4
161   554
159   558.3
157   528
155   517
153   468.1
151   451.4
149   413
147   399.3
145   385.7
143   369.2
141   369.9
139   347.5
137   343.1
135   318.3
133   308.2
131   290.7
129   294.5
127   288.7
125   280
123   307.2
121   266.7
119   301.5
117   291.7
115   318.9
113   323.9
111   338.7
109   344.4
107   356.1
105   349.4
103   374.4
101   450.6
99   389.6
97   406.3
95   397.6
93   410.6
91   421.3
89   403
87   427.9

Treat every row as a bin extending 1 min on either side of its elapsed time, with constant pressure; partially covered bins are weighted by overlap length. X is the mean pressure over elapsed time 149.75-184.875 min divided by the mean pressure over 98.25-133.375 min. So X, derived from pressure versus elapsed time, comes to 1.6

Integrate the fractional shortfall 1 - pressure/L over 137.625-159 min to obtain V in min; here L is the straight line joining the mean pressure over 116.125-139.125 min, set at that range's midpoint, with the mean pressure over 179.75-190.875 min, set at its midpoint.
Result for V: -4.6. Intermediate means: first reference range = 302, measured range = 430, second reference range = 442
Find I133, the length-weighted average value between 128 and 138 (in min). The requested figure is 311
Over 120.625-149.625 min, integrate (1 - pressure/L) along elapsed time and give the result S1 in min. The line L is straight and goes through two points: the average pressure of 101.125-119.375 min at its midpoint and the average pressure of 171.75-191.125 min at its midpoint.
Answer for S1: 3.9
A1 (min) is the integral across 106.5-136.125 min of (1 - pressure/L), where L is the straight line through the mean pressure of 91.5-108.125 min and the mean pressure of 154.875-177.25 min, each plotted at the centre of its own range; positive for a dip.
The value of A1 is 8.8 min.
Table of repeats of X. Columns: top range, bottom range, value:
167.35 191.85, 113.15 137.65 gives 1.58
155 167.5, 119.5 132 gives 1.92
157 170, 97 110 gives 1.47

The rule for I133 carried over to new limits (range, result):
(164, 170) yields 566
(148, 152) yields 432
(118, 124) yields 292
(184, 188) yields 444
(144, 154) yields 424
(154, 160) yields 534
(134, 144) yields 350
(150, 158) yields 491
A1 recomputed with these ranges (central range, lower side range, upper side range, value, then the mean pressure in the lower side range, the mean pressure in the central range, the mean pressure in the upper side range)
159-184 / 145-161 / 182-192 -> -3.4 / 476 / 520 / 441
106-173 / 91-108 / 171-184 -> 6.4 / 394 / 400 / 481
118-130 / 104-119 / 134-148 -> 1.9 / 330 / 290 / 362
